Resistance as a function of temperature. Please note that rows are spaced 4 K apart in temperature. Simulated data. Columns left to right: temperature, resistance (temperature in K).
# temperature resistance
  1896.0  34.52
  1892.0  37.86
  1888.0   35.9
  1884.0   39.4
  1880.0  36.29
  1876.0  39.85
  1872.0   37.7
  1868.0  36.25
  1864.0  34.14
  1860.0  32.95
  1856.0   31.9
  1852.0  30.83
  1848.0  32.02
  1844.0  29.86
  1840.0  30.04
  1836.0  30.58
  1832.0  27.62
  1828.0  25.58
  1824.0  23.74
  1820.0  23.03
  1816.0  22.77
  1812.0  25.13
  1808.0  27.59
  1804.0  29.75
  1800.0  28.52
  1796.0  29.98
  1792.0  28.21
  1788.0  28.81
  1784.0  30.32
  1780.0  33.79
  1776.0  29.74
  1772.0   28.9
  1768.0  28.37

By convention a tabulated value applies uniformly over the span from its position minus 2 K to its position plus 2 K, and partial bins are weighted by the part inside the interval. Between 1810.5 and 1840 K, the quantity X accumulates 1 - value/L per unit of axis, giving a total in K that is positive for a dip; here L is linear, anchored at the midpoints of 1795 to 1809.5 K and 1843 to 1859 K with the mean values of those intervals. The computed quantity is 4.2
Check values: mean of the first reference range 28.9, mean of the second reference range 31.3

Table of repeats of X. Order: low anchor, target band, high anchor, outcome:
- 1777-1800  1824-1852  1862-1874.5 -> 4.0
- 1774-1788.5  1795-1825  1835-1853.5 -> 4.4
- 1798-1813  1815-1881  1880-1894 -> 4.4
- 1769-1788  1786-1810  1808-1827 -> -1.4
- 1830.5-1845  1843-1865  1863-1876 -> 0.9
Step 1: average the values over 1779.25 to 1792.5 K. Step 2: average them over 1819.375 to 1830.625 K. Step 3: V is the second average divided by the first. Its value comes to 0.81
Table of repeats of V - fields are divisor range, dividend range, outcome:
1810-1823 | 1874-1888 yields 1.61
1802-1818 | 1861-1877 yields 1.39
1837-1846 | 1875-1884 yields 1.27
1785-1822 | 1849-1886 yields 1.30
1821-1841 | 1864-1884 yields 1.38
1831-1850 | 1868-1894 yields 1.25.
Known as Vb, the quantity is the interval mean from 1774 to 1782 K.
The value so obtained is 31.8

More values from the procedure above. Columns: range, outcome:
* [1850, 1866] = 32.5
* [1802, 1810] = 28.7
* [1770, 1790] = 30.3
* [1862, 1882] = 36.8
